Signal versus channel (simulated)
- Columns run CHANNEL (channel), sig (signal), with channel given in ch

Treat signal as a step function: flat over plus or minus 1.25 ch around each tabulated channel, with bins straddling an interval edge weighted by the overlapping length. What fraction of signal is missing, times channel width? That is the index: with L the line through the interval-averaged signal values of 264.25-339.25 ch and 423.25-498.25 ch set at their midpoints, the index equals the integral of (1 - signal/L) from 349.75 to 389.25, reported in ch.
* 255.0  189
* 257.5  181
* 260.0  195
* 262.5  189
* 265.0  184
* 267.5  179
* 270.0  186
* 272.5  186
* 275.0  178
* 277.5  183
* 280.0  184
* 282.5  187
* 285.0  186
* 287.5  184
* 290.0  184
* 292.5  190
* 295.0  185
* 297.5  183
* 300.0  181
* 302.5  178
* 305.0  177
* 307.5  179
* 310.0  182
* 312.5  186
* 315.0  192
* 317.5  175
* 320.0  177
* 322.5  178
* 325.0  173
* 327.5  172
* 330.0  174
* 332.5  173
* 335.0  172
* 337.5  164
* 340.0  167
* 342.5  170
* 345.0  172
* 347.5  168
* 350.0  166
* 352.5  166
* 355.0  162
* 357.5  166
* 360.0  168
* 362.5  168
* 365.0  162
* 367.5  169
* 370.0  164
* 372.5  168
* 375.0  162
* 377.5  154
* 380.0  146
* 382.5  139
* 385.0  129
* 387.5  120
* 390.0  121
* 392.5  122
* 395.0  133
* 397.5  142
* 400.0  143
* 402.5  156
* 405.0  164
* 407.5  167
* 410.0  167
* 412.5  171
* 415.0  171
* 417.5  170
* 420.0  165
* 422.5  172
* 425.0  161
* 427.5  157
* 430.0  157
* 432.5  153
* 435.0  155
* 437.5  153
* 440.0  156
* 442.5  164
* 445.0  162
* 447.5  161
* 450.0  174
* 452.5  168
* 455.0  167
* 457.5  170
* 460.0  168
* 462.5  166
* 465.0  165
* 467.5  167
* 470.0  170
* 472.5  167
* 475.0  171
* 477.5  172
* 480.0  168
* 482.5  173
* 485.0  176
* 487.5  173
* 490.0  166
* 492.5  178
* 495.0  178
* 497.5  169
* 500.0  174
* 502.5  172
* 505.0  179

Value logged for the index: 4.1 ch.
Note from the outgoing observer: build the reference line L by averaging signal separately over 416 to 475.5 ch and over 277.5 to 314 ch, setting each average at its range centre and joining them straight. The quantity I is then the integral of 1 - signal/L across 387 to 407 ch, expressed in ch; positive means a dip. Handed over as 3.6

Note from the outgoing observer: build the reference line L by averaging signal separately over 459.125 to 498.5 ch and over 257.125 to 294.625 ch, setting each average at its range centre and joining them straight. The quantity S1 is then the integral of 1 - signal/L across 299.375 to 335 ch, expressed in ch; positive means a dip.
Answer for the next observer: 0.8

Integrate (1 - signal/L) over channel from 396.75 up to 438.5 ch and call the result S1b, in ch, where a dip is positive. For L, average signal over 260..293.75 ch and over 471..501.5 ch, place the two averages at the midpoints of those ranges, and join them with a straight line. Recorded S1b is 3.7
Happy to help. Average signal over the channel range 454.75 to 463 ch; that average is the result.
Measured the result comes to 168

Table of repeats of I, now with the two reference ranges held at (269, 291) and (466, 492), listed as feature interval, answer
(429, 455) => 1.9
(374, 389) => 3.1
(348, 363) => 1.1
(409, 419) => 0.3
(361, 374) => 0.9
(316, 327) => 0.3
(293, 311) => 0.2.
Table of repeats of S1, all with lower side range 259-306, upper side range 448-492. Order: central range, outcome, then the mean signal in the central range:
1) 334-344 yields 0.6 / 168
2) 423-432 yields 0.7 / 159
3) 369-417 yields 7.1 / 150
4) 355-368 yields 0.9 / 166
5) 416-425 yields 0.3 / 168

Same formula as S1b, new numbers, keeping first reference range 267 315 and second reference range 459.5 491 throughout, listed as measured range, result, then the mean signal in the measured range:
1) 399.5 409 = 0.9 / 159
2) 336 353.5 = 1.1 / 168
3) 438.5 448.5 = 0.7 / 161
